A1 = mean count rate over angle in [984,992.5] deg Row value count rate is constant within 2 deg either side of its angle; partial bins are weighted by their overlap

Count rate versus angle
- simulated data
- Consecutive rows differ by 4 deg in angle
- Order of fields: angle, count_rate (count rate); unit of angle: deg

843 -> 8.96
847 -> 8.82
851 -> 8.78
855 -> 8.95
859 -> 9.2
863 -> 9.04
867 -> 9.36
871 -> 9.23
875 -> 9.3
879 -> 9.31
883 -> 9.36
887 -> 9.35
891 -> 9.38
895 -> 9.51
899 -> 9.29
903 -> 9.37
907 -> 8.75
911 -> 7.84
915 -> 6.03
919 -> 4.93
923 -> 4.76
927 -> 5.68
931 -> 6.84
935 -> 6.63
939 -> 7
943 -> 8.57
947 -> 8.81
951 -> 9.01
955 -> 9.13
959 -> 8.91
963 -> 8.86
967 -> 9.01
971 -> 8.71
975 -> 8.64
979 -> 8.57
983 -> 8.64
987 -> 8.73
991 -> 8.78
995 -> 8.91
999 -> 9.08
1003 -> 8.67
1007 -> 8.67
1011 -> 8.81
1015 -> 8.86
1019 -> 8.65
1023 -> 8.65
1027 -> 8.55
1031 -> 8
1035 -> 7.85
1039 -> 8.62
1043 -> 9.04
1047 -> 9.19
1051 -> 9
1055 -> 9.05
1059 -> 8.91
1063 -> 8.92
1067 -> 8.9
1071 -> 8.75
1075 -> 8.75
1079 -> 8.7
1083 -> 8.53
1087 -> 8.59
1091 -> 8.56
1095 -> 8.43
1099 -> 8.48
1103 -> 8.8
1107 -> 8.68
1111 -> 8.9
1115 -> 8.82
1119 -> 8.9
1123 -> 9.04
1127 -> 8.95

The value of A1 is 8.74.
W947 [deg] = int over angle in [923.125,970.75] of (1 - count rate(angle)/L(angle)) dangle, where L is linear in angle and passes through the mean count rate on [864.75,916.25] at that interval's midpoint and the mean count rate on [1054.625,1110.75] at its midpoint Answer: 5.1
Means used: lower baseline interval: 8.97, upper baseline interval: 8.71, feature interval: 7.94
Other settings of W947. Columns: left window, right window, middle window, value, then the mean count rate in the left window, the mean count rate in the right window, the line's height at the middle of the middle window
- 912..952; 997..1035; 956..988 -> -4.7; 6.8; 8.62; 7.66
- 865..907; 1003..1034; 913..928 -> 6.2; 9.32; 8.58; 9.13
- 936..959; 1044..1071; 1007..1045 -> 1.1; 8.46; 8.98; 8.83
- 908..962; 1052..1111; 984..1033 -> -4.2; 7.3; 8.73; 8.02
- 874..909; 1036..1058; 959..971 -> 0.3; 9.29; 8.93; 9.12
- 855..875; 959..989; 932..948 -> 2.3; 9.19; 8.75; 8.89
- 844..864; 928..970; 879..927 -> 3.3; 8.95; 8.23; 8.58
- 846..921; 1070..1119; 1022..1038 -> 0.8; 8.73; 8.67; 8.69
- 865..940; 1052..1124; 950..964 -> -1.3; 8.01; 8.76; 8.23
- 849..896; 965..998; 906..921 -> 3.8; 9.22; 8.76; 9.05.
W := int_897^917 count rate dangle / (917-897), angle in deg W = 8.26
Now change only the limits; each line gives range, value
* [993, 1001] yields 9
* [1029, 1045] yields 8.38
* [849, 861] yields 8.98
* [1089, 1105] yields 8.57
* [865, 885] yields 9.31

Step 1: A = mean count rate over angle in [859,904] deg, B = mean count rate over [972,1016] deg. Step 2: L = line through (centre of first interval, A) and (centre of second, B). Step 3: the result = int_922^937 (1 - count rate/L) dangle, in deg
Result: 5.0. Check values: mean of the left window 9.31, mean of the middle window 6.06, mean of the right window 8.76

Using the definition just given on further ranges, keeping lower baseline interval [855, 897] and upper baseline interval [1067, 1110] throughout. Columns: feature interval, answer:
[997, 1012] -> 0.16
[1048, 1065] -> -0.47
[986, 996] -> 0.15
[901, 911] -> 0.41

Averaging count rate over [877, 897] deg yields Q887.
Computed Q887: 9.38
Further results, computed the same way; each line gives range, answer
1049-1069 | 8.96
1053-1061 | 8.98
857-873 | 9.21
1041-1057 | 9.07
